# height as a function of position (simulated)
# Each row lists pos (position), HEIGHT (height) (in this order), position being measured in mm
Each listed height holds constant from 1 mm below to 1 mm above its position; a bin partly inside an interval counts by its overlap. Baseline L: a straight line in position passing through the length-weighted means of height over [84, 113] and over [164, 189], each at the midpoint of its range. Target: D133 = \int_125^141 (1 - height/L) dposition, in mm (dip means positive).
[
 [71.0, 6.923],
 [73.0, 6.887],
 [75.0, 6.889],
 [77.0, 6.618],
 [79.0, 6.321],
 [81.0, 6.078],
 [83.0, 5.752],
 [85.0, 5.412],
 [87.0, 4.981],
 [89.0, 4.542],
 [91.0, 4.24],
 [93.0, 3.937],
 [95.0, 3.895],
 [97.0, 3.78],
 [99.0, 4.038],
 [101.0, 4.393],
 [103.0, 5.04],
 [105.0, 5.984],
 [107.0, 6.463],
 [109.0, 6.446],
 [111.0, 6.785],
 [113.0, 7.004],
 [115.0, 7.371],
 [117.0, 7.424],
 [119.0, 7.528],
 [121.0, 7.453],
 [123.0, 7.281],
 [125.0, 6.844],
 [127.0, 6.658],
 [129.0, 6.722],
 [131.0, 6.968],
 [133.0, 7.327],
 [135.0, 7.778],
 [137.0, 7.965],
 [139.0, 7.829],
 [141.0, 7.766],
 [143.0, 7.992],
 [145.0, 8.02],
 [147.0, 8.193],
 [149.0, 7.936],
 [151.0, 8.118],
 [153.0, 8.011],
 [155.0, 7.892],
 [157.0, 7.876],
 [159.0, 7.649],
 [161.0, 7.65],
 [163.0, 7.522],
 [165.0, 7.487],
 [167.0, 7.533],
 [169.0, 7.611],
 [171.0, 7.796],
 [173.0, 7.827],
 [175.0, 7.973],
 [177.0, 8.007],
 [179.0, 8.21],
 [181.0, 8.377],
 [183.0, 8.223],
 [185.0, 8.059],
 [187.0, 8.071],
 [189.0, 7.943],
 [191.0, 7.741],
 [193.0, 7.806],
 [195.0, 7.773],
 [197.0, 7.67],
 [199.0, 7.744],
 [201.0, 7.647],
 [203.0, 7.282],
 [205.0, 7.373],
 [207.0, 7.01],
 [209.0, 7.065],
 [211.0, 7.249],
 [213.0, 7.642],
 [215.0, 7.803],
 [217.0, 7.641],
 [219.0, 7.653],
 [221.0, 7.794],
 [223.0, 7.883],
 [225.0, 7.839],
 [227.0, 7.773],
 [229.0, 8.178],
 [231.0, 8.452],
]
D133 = -2.5 mm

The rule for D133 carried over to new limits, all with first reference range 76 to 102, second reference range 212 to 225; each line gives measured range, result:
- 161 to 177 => -2.5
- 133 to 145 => -3.6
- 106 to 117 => -3.0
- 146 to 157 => -3.0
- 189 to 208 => -0.7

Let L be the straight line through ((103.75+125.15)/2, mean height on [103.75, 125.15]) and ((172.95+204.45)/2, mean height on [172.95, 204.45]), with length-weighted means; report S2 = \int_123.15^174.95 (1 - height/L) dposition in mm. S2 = -1.8 mm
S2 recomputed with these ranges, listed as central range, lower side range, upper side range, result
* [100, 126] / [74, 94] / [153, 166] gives -1.1 mm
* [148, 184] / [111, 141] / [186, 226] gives -2.0 mm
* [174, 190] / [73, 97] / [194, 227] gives -2.4 mm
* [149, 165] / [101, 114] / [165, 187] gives -0.8 mm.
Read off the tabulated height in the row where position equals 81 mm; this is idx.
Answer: 6.078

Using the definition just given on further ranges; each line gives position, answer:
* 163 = 7.522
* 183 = 8.223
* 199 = 7.744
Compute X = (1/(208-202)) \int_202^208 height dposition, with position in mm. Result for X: 7.22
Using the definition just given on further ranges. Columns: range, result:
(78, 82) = 6.2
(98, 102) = 4.22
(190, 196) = 7.77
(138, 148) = 7.96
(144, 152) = 8.07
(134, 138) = 7.87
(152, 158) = 7.93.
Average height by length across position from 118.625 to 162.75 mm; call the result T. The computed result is 7.61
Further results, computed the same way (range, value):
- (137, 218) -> 7.78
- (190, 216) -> 7.52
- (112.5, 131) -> 7.14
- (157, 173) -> 7.64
